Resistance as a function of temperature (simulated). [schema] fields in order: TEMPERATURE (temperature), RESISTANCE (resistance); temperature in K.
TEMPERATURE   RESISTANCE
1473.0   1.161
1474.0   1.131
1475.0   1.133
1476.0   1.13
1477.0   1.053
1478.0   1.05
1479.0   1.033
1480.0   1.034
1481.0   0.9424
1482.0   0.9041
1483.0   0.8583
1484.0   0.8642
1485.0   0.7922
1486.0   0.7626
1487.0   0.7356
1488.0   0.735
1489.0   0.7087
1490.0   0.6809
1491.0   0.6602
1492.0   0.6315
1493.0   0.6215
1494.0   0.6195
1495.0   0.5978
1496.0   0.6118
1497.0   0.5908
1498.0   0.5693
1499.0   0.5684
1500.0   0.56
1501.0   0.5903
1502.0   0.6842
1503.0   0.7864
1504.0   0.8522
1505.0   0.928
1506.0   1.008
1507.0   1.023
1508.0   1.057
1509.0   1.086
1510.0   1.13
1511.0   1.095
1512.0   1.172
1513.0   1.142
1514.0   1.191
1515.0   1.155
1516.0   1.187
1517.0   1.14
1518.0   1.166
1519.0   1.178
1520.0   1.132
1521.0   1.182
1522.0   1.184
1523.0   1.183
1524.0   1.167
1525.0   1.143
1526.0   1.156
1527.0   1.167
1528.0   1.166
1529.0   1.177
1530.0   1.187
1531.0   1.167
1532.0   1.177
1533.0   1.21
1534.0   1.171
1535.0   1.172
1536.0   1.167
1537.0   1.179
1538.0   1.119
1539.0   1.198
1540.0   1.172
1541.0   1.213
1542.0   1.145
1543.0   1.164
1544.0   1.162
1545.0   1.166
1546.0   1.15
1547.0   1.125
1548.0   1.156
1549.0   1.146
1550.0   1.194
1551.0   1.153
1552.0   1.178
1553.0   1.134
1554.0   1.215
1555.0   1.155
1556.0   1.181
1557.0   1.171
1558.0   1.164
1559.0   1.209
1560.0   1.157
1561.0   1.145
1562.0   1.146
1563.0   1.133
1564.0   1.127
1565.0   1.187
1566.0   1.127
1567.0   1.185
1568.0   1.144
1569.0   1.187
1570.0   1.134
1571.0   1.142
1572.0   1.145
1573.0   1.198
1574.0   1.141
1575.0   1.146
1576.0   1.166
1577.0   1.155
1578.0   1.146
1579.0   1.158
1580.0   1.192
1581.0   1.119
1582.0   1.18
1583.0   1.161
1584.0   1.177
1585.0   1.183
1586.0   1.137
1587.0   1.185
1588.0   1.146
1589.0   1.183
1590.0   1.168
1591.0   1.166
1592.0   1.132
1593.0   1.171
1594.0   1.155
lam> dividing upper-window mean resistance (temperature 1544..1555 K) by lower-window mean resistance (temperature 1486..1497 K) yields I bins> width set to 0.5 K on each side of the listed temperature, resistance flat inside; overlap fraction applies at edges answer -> 1.76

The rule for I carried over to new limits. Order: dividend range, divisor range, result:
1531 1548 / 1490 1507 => 1.69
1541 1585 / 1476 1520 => 1.31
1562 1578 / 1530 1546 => 0.98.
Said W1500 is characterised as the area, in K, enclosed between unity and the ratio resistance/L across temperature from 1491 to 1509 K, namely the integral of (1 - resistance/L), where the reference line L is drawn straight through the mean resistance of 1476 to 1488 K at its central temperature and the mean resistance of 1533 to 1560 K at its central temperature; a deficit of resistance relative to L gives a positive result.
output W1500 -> 4.67 K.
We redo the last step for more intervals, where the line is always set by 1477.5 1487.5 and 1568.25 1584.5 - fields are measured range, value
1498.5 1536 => -2.62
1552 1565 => -0.63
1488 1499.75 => 3.81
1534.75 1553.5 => -1.65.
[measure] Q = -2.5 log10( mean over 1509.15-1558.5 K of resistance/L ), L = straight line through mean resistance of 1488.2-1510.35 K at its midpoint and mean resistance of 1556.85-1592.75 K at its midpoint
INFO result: -0.24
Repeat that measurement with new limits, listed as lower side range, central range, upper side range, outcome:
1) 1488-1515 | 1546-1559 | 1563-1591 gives -0.11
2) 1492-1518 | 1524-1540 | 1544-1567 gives -0.14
